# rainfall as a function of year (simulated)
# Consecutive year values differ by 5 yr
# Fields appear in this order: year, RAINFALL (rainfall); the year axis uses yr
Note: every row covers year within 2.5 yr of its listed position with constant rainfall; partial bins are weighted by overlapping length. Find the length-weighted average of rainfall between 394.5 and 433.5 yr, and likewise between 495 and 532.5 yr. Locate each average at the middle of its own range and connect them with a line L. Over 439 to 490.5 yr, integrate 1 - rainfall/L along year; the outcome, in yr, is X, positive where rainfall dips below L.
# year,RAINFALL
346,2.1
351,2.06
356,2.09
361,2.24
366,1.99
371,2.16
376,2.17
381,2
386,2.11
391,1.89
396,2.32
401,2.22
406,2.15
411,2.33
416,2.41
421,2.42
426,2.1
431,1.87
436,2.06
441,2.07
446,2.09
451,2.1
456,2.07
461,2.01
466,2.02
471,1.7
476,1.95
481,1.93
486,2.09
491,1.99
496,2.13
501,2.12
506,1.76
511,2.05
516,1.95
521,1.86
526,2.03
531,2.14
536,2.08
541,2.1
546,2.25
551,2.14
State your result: 2.6 yr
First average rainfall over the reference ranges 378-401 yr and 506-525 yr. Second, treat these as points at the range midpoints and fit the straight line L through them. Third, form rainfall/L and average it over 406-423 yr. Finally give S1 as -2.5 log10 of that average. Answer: -0.14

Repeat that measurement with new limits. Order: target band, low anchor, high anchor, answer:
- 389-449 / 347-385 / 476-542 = -0.05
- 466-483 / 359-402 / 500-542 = 0.09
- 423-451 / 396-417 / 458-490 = 0.04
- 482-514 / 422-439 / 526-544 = 0.03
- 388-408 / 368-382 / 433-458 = -0.02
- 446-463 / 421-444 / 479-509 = -0.01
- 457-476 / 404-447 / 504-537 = 0.09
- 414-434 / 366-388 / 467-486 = -0.10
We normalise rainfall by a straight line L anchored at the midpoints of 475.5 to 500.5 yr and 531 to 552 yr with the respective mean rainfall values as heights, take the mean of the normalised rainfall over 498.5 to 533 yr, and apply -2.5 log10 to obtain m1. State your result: 0.06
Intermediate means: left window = 2.03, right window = 2.14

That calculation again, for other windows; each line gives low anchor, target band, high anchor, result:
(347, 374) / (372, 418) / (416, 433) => -0.01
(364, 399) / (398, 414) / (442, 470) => -0.08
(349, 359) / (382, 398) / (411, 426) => 0.07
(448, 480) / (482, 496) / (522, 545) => -0.02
